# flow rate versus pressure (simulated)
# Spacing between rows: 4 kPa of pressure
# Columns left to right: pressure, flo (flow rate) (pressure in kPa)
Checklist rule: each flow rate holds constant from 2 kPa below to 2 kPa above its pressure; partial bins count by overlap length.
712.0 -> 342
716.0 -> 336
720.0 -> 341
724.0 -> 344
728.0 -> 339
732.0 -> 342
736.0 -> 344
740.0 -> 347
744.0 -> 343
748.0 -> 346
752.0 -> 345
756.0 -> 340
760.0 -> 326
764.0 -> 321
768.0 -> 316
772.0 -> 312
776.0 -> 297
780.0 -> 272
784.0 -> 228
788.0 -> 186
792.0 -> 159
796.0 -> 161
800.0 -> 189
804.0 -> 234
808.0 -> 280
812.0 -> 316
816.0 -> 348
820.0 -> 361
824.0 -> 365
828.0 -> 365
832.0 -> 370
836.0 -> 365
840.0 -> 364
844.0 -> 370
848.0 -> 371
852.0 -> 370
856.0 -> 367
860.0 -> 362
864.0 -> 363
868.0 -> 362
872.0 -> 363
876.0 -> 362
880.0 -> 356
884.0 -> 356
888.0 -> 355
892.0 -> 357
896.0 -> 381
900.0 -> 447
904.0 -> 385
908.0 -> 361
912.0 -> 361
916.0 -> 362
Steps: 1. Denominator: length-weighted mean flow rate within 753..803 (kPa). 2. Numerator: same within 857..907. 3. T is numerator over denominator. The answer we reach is 1.42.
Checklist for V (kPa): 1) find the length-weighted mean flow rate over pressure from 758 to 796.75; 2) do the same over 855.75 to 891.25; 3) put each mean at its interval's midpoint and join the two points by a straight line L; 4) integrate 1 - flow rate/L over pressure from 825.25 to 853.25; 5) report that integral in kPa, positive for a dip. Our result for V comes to -3.7 kPa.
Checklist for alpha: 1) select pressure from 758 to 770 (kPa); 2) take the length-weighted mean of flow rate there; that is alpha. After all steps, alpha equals 321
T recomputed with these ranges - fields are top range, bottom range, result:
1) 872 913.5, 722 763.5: 1.09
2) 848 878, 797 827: 1.23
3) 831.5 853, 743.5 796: 1.29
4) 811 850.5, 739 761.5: 1.06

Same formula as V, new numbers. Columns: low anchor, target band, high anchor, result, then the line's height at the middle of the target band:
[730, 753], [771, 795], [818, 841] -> 8.0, 354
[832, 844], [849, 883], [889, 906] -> 1.3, 378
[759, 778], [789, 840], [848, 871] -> 7.2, 340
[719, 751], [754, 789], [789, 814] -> -1.7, 277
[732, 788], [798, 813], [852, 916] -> 3.8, 334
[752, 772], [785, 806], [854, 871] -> 9.4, 339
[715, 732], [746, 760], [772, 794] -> -2.6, 289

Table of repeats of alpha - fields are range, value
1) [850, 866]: 366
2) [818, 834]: 365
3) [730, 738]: 343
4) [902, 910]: 373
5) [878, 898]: 361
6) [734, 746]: 345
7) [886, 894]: 356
